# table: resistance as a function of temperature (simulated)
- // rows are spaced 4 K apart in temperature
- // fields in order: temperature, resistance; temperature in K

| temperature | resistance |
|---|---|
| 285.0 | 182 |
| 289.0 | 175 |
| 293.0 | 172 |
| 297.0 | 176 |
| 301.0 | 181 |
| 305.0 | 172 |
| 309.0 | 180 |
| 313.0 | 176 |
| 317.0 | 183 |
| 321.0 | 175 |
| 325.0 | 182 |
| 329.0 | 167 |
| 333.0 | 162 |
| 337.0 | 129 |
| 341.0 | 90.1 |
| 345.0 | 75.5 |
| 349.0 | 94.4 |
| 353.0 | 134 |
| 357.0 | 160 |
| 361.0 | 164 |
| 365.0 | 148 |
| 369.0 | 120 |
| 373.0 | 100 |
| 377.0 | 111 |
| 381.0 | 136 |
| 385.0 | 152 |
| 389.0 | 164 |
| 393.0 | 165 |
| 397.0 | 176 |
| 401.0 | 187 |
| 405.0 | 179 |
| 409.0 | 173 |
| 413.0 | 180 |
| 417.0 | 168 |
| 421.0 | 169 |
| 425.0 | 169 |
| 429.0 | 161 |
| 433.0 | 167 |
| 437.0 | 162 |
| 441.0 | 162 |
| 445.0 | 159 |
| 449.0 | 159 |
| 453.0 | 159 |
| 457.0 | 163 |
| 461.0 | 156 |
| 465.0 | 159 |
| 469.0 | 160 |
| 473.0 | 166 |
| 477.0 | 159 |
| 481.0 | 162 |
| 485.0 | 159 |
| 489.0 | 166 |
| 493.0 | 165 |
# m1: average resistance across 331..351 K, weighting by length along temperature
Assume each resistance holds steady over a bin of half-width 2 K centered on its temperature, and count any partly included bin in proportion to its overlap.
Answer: 110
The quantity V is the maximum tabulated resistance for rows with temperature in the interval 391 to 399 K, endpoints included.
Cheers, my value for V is 176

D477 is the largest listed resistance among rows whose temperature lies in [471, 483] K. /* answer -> 166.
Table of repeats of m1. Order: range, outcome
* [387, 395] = 164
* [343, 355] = 101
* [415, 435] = 167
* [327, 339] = 153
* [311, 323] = 178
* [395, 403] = 182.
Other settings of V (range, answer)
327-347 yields 167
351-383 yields 164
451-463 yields 163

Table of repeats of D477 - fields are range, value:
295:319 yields 183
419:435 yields 169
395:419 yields 187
